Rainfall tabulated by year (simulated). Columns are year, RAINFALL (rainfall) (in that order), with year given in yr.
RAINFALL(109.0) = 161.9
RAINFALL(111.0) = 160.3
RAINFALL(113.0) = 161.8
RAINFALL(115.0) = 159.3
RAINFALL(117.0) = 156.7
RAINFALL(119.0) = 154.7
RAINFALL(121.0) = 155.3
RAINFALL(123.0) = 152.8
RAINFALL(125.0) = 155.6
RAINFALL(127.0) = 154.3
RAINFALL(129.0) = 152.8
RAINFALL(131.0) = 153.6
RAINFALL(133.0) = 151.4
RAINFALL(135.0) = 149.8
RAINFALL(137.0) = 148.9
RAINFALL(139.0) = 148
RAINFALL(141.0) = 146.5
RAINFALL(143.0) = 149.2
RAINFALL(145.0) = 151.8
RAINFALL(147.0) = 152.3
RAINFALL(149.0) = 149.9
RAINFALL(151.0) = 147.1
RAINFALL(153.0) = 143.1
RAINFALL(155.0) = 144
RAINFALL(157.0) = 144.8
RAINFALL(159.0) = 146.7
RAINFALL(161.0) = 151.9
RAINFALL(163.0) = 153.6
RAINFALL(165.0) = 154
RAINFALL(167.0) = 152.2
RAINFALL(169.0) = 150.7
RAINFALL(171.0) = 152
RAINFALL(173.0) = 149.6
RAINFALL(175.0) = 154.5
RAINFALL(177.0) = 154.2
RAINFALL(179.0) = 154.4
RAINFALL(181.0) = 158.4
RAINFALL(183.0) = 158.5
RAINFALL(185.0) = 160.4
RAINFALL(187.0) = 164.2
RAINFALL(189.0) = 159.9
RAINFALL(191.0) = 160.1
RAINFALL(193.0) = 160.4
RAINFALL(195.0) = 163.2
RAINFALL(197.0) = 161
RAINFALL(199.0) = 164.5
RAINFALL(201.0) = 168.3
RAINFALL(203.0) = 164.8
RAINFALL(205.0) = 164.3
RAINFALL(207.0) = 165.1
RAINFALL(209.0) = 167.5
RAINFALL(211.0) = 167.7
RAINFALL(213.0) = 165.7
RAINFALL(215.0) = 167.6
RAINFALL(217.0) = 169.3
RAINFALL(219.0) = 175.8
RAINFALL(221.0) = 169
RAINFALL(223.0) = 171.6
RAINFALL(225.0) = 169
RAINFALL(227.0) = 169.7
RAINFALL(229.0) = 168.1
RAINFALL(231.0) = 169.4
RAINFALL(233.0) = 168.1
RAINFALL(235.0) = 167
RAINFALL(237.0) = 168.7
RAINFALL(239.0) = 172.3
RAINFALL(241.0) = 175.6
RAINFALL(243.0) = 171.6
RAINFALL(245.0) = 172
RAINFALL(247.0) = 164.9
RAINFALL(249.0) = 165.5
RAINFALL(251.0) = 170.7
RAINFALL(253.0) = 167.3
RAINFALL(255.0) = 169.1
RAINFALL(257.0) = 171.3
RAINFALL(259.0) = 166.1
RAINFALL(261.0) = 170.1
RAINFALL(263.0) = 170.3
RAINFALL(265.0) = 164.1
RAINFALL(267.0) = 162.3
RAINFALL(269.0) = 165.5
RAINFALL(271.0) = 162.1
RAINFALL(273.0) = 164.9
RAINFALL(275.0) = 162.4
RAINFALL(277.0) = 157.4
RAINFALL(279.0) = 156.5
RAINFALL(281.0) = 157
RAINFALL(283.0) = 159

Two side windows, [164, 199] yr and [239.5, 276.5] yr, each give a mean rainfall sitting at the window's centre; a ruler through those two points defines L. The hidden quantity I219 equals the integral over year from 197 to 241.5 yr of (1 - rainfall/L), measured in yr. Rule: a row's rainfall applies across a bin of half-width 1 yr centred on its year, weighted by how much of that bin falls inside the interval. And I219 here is -1.7 yr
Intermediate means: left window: 157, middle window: 168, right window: 167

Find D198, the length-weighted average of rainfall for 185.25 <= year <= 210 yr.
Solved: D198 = 164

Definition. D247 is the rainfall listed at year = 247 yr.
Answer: 164.9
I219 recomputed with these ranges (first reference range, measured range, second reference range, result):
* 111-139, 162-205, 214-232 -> 1.45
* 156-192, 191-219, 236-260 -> -0.82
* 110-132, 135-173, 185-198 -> 2.23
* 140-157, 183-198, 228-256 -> -0.35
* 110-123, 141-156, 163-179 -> 0.64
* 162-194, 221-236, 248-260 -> -0.44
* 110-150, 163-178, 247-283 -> 0.40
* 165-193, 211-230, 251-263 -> -0.75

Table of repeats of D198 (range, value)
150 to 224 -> 159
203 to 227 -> 168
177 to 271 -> 166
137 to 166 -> 149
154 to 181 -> 151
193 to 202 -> 164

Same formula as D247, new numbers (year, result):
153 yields 143.1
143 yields 149.2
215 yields 167.6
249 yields 165.5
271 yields 162.1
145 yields 151.8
